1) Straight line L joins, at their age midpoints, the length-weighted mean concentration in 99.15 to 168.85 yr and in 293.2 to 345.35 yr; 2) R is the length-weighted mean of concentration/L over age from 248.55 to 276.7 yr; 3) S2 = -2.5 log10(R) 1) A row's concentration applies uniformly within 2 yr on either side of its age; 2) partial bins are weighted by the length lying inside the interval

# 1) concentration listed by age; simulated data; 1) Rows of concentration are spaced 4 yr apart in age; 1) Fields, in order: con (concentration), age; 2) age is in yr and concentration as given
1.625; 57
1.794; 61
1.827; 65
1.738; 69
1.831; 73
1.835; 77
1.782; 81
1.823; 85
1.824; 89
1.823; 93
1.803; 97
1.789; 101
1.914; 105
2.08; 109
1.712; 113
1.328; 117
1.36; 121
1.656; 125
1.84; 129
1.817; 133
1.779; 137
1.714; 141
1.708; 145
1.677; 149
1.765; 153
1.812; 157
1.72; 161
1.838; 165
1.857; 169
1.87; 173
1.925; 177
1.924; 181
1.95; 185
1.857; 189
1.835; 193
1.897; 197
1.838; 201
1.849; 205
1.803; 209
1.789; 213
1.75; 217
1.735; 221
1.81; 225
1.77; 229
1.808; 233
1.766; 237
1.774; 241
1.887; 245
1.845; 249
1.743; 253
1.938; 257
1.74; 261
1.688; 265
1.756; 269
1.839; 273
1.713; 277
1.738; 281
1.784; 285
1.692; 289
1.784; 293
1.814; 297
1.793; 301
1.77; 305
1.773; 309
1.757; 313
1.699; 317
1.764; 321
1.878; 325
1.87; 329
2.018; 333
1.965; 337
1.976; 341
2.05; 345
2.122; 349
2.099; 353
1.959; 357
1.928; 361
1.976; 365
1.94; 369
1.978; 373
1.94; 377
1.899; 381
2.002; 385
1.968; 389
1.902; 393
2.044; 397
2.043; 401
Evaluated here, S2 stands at 0.02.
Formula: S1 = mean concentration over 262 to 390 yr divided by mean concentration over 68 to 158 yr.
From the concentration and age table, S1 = 1.1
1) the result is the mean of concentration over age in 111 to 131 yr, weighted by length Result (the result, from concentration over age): 1.58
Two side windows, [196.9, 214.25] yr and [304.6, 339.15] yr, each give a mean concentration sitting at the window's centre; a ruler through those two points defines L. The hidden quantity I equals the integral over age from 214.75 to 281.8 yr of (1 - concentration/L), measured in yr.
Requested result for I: 1.8 yr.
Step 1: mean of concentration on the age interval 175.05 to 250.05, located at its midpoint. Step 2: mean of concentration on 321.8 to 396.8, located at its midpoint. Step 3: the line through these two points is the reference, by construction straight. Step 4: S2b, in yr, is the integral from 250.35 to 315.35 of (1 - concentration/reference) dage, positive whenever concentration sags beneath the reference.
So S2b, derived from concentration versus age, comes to 4.3 yr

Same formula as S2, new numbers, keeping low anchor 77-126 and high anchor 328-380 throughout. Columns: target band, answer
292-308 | 0.09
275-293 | 0.11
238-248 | 0.03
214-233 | 0.05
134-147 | 0.03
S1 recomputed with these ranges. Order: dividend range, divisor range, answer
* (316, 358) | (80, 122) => 1.11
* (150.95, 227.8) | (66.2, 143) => 1.04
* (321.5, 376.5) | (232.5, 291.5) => 1.11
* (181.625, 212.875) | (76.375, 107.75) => 1.02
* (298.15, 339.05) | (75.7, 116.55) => 1.01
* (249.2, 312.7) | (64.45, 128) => 1.01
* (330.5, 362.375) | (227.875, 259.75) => 1.11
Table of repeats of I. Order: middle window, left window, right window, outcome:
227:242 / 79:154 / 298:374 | 0.4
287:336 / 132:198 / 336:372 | 3.9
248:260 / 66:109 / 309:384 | 0.4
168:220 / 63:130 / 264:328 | -2.7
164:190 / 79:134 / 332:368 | -0.9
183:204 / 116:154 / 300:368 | -1.6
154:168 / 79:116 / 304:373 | 0.4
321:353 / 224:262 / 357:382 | -1.1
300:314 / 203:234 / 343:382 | 1.0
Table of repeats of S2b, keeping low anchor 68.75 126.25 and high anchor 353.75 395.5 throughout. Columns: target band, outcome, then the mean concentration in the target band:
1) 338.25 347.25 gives -0.4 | 2.01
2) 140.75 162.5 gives 0.7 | 1.73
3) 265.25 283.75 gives 1.2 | 1.76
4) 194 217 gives 0.1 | 1.83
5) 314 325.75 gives 0.9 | 1.77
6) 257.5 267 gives 0.6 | 1.75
